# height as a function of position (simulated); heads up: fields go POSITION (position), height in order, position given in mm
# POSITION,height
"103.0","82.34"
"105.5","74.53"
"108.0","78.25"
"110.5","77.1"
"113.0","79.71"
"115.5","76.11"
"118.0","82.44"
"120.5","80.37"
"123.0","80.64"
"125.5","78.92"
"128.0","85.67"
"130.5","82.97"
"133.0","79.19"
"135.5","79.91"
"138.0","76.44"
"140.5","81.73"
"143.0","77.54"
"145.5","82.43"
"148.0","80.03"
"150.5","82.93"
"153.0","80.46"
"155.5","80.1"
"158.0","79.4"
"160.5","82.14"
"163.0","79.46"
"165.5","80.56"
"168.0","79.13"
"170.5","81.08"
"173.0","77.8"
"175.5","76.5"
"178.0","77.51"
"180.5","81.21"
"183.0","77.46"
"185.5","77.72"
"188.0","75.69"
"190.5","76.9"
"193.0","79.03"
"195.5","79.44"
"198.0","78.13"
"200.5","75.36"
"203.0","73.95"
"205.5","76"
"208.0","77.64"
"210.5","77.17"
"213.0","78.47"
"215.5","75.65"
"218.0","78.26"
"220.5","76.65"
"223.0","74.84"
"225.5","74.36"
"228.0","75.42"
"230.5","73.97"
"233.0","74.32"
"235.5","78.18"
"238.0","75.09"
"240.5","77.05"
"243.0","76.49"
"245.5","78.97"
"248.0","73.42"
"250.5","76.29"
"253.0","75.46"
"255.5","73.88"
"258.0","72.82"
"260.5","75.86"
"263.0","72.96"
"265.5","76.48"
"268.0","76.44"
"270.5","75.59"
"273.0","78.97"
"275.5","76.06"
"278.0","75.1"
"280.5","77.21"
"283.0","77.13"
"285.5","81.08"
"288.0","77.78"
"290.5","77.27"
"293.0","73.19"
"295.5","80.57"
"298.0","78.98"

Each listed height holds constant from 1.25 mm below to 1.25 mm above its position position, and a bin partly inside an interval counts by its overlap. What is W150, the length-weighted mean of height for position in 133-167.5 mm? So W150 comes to 80.2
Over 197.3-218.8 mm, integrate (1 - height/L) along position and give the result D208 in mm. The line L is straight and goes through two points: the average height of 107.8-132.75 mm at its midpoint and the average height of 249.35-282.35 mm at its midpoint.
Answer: 0.2 mm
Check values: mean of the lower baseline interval 80.3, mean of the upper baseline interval 75.6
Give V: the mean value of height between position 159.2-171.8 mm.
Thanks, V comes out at 80.5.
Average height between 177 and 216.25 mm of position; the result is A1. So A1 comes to 77.4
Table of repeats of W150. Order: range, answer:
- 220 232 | 74.9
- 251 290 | 76.2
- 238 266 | 75.4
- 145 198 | 79.3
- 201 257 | 76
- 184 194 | 77.3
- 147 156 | 81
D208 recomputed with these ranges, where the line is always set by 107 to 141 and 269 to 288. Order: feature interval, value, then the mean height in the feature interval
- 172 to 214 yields 0.7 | 77.4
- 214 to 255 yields 1.1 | 75.9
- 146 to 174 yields -0.4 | 80.4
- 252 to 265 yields 0.6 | 74.3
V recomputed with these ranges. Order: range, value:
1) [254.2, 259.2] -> 73.4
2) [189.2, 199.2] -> 78.4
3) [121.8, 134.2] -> 81.5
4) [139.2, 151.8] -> 80.9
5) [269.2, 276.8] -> 76.9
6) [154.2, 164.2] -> 80.3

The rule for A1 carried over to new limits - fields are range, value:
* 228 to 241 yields 75.6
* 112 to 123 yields 79.8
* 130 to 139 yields 79.4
